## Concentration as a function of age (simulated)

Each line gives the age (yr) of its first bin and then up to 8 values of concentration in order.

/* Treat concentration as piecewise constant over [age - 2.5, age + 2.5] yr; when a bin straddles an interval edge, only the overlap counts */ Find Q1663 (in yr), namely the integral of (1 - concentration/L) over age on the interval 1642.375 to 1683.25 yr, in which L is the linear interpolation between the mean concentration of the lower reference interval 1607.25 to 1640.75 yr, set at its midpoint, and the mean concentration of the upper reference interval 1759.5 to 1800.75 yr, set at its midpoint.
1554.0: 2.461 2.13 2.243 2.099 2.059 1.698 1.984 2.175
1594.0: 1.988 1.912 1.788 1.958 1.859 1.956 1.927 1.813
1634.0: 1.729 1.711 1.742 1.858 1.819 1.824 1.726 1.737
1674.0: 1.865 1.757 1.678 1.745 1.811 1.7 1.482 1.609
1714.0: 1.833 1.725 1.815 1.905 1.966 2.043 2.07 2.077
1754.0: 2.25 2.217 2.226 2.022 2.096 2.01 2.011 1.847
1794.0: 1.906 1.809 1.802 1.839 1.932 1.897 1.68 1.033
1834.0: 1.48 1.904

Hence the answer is 2.2 yr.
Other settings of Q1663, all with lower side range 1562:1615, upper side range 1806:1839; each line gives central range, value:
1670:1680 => 0.30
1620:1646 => 1.69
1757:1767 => -2.66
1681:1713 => 2.69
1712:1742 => -1.54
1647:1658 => 0.34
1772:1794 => -3.33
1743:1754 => -2.18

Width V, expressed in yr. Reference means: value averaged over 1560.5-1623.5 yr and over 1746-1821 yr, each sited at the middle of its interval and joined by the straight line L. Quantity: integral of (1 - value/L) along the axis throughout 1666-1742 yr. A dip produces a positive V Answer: 8.0 yr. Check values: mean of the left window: 1.98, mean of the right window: 2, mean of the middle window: 1.78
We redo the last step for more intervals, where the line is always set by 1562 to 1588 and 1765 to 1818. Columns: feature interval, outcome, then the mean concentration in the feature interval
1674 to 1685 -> 1.24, 1.76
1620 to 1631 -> 0.64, 1.88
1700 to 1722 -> 3.34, 1.67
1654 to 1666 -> 1.22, 1.79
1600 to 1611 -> 0.74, 1.87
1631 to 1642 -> 1.50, 1.73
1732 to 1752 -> -0.94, 2.05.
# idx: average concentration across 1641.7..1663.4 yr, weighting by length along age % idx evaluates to 1.8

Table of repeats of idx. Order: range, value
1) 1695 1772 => 1.93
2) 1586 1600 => 2.04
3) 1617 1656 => 1.82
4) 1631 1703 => 1.76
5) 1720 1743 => 1.93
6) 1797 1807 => 1.81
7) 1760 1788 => 2.07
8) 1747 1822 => 1.99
